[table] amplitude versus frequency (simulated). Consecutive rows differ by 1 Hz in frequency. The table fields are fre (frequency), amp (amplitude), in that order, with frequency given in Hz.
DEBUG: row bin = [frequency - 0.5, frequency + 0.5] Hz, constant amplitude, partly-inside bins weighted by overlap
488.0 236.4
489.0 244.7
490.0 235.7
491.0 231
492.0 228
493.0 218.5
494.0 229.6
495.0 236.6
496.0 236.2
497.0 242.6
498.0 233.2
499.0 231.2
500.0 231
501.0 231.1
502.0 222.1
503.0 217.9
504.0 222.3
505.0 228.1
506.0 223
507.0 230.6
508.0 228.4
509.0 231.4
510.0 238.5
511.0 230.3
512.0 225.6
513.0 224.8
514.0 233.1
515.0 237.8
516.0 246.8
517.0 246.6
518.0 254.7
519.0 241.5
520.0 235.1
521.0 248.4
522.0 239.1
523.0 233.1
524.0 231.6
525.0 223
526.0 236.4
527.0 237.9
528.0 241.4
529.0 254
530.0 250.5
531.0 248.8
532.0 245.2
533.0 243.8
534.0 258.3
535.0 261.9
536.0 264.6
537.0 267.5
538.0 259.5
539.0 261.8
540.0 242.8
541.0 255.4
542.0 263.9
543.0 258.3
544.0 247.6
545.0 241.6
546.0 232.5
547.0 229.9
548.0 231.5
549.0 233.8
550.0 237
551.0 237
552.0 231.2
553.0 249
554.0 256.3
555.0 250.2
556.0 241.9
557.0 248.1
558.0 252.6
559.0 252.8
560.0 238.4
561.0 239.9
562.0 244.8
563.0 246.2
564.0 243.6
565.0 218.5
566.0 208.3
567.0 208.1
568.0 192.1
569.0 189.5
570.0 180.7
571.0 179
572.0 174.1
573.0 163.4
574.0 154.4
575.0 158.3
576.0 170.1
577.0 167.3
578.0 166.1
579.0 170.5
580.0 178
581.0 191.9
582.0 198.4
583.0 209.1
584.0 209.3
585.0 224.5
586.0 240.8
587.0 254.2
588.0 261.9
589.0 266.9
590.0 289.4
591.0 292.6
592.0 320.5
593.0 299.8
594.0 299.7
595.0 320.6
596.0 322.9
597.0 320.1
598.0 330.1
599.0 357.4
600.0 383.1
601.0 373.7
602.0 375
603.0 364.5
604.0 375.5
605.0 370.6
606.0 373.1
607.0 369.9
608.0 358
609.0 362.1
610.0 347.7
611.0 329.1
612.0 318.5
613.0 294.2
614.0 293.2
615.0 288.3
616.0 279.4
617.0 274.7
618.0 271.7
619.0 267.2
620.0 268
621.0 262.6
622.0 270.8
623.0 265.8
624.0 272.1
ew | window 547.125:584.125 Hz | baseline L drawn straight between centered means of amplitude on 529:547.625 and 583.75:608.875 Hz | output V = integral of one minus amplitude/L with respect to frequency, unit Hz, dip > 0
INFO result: 9.2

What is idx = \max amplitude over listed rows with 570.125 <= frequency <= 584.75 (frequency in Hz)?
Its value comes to 209.3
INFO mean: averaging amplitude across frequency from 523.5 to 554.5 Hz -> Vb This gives 246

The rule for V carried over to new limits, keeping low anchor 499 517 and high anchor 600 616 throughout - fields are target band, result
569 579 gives 4.47 Hz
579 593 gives 3.48 Hz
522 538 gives 0.55 Hz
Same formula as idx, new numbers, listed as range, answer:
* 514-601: 383.1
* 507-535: 261.9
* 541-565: 263.9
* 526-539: 267.5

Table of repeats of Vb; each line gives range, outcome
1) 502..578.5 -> 231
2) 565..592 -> 206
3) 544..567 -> 239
